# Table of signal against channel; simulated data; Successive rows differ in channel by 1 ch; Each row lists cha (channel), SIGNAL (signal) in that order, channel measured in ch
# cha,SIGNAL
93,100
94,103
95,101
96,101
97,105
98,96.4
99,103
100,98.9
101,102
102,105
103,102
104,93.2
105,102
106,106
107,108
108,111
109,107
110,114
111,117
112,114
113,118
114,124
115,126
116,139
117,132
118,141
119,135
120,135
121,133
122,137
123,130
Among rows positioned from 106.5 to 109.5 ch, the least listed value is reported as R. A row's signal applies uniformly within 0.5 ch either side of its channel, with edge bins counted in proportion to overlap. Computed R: 107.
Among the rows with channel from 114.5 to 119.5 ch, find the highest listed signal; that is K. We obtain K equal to 141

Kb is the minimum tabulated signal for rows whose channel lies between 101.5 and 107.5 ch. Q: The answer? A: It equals 93.2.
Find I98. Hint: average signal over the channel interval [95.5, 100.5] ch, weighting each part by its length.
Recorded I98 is 101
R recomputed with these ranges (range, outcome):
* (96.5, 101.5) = 96.4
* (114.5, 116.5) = 126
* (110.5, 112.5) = 114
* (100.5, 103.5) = 102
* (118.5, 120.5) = 135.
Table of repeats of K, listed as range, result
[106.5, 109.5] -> 111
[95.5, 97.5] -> 105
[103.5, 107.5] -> 108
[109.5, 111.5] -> 117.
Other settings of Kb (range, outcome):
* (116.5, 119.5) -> 132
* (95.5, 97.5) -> 101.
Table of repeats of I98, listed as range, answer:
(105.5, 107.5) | 107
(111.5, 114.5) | 119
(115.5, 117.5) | 136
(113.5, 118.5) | 132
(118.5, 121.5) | 134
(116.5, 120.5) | 136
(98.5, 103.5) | 102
